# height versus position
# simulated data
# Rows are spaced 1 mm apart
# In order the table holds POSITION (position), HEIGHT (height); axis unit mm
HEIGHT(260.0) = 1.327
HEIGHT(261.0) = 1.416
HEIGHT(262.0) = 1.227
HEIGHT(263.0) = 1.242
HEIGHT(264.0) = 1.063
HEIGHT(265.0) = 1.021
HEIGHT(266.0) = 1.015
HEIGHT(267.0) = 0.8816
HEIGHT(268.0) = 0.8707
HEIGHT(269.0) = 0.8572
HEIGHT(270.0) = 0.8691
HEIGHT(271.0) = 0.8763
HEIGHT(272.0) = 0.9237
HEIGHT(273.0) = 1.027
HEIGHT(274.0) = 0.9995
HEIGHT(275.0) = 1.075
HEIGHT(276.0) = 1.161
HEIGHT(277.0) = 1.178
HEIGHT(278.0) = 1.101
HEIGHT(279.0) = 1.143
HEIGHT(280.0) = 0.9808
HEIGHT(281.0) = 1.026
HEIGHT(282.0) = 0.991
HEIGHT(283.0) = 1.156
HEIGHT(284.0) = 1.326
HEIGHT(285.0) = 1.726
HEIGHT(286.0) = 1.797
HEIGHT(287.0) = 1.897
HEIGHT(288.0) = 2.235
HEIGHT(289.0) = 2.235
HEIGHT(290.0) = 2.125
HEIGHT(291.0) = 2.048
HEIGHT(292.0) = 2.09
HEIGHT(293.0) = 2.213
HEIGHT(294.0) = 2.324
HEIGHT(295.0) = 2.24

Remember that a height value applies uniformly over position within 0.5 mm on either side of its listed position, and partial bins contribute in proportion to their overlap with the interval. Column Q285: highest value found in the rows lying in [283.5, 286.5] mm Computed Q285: 1.797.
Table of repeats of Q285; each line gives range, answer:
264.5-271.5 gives 1.021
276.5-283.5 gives 1.178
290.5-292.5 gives 2.09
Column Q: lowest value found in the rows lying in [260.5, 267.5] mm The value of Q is 0.8816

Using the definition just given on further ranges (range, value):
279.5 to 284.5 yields 0.9808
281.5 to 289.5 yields 0.991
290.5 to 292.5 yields 2.048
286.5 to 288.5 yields 1.897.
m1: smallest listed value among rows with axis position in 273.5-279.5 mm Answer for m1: 0.9995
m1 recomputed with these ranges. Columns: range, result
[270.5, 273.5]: 0.8763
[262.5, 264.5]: 1.063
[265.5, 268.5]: 0.8707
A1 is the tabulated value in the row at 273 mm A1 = 1.027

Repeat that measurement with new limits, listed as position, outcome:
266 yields 1.015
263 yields 1.242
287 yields 1.897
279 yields 1.143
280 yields 0.9808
